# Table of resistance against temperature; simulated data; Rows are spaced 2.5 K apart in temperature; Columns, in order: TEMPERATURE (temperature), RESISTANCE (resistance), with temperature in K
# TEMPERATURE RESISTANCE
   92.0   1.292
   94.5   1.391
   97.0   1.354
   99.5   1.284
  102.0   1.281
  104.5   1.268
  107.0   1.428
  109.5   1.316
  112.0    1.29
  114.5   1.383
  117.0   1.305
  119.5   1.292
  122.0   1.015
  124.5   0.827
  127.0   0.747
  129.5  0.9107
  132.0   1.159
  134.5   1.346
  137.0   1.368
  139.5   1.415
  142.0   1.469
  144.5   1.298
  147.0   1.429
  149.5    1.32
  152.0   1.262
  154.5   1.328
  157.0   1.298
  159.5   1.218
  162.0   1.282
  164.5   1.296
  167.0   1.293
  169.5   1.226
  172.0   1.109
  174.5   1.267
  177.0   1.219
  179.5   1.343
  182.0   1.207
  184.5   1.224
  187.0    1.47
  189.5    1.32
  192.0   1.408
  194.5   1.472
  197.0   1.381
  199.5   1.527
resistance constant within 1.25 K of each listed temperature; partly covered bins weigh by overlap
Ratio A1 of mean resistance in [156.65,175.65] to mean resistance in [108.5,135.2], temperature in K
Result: 1.1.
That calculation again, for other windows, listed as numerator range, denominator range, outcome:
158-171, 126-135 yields 1.23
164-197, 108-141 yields 1.10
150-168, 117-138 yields 1.17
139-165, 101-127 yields 1.09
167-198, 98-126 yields 1.05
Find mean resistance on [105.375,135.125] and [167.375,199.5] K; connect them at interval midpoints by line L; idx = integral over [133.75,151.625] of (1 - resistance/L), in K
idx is -2.3 K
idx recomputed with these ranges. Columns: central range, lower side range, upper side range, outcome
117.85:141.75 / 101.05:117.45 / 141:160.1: 3.4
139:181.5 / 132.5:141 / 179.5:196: 1.9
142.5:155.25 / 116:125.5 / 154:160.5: -1.0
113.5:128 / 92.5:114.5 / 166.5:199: 2.5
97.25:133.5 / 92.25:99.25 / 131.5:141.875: 4.4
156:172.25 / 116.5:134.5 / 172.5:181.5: -0.7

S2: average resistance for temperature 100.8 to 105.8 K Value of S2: 1.28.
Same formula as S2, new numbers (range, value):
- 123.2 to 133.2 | 0.91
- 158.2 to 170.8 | 1.26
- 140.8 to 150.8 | 1.38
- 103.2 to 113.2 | 1.33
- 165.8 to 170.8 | 1.26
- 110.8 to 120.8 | 1.32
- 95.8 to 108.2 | 1.32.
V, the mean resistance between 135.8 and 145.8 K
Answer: 1.39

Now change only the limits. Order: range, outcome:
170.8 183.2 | 1.23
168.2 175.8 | 1.2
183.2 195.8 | 1.38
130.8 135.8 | 1.25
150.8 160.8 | 1.28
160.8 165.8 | 1.29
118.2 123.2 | 1.16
